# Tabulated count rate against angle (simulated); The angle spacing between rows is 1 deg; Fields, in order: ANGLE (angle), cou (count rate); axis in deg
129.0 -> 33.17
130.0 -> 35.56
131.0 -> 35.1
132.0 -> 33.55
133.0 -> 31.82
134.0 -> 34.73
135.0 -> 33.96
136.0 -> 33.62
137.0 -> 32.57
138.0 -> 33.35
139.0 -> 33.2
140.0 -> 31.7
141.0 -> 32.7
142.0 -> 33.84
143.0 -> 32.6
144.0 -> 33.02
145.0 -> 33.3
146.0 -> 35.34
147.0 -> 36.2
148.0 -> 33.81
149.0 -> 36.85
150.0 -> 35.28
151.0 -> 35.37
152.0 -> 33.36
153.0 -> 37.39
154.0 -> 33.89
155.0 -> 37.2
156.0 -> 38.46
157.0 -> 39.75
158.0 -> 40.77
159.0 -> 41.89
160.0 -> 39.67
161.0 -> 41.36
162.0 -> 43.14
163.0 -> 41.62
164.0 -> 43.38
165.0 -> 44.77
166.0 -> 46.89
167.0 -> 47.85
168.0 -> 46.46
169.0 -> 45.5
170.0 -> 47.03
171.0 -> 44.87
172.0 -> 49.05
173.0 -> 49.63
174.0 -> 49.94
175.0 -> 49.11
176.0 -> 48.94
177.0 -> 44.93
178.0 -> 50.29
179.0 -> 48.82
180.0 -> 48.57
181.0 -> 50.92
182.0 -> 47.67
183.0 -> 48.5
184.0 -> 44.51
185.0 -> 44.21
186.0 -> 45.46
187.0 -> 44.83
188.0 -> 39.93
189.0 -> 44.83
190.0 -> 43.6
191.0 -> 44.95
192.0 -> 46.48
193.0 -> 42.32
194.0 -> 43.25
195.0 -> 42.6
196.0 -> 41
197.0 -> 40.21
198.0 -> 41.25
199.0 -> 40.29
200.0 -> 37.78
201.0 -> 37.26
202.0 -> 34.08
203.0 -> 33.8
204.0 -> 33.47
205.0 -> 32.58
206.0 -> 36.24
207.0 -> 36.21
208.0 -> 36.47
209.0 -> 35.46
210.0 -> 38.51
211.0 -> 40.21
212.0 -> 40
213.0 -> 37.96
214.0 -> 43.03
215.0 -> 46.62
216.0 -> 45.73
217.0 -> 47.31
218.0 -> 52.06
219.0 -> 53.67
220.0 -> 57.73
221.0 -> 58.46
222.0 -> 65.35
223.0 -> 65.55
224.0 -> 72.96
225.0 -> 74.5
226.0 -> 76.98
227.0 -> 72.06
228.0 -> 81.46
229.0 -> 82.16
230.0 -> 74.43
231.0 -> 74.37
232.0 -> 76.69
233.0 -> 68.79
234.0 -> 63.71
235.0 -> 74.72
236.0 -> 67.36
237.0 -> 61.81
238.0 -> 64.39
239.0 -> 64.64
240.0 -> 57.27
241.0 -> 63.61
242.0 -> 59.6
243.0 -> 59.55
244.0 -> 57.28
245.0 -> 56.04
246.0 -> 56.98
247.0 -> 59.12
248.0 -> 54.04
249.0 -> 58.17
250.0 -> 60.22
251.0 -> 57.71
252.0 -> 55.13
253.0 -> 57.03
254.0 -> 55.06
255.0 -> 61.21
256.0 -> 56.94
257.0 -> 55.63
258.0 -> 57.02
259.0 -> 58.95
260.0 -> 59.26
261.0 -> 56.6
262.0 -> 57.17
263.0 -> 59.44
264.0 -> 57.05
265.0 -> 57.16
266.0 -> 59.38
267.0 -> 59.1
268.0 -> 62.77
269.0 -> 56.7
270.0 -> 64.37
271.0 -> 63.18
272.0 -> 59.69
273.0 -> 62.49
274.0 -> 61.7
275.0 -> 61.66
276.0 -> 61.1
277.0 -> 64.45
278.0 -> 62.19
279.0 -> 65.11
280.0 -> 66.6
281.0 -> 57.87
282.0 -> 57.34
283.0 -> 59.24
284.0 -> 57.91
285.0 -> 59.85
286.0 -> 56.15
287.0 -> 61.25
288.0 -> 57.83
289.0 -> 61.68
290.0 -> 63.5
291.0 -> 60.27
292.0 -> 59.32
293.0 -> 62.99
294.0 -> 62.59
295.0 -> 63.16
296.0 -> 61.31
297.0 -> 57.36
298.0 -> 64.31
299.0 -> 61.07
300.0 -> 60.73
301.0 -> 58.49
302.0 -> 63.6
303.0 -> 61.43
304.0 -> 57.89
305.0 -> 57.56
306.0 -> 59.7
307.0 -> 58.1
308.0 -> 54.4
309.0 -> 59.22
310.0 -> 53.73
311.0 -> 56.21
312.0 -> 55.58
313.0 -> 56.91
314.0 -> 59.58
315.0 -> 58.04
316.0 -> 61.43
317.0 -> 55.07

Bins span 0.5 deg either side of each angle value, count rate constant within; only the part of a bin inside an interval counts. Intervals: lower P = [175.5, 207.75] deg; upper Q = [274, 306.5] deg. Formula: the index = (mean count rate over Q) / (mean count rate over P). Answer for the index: 1.43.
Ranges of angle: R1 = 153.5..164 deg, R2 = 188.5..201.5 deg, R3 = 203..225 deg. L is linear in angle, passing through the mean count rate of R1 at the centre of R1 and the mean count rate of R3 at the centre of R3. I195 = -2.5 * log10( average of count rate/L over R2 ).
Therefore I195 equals 0.06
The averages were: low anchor 39.9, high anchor 46.8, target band 42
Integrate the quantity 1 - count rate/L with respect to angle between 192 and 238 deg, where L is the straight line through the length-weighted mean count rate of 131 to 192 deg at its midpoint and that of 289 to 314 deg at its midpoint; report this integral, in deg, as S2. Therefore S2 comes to -3.87 deg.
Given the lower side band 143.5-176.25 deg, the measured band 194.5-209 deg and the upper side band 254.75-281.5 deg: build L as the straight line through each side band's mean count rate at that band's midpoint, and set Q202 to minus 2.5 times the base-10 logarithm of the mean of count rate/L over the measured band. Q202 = 0.28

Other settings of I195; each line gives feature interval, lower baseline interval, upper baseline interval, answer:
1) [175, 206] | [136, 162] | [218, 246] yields 0.18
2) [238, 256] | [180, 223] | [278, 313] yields -0.14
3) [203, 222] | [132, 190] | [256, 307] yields 0.14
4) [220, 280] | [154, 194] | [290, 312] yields -0.17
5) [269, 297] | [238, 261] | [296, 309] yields -0.04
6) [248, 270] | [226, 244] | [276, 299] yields 0.12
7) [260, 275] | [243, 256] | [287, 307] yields -0.02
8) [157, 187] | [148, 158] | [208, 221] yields -0.17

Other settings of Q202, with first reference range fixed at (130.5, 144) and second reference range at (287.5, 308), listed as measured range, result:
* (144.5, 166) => -0.06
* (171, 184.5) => -0.20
